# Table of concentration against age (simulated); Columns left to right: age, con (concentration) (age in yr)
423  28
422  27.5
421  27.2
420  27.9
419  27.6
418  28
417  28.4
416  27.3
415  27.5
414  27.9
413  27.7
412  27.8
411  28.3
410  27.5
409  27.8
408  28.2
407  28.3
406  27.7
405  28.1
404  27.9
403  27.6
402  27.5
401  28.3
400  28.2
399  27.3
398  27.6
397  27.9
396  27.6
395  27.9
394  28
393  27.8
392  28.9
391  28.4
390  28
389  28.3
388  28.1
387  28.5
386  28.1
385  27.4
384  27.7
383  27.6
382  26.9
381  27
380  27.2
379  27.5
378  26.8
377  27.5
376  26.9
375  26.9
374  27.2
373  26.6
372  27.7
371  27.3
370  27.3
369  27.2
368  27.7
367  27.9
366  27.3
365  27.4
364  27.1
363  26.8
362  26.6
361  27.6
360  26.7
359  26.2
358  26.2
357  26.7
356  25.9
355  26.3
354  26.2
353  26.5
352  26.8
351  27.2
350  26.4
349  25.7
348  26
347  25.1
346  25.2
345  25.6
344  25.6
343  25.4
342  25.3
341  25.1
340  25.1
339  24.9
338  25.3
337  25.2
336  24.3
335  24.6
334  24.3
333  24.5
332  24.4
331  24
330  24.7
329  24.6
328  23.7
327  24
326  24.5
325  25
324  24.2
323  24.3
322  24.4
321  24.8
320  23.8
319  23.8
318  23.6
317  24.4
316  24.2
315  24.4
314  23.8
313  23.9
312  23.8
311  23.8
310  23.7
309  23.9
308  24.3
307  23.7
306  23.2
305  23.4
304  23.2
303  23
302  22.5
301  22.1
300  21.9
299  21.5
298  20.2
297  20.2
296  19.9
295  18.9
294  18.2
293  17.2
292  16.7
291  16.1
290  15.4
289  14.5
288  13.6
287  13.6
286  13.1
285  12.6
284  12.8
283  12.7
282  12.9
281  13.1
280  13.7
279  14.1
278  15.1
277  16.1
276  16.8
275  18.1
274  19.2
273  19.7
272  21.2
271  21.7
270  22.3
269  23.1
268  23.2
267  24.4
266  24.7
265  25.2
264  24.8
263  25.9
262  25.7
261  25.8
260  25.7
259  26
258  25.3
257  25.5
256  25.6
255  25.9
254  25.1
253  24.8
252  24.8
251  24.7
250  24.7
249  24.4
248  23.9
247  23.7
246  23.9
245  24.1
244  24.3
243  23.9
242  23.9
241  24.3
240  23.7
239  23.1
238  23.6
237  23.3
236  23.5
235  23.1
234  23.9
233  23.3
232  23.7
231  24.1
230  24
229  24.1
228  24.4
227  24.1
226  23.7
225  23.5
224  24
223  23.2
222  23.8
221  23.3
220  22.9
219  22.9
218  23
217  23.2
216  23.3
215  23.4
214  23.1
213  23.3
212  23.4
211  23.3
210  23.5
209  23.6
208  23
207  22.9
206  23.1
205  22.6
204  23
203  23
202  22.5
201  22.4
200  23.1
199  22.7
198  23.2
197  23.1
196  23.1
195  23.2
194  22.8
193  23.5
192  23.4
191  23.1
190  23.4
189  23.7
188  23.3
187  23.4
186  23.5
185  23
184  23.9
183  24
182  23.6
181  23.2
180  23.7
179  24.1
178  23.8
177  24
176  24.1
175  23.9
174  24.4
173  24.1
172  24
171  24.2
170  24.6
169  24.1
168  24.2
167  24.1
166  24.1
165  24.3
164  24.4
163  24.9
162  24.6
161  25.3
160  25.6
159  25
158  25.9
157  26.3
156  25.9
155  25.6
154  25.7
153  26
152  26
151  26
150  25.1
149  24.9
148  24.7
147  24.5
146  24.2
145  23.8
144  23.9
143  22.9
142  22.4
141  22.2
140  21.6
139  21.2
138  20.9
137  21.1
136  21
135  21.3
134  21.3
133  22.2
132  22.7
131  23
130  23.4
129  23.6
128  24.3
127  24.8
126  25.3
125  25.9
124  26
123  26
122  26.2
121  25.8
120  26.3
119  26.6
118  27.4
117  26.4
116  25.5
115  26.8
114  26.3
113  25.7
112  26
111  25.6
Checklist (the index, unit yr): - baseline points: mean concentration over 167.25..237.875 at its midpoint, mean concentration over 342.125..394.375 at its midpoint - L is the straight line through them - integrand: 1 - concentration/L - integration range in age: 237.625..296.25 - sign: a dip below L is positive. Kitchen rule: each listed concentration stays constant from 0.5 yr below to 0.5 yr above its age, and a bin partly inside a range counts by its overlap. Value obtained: 9.4 yr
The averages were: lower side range 23.5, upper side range 27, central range 20.8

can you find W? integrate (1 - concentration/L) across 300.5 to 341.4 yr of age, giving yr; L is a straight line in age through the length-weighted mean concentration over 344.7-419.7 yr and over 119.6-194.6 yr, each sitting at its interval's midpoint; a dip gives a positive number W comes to 3.6 yr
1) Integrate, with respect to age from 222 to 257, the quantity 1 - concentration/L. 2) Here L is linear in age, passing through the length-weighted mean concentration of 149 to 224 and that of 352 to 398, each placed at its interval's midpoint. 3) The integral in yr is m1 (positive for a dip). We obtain 1.1 yr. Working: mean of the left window 23.9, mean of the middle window 24.1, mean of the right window 27.3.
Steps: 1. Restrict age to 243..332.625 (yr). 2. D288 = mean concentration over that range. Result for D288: 21.7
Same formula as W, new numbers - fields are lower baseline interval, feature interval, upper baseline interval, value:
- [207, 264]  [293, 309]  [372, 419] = 2.4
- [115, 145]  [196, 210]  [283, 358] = 0.3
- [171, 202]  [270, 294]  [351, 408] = 9.0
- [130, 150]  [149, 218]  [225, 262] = -1.6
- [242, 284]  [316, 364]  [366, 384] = 0.7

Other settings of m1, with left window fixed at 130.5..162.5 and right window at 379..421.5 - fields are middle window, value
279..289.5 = 5.13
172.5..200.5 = 1.09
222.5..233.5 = 0.57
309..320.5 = 1.11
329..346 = 1.23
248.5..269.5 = 0.48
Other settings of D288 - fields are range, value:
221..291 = 21.7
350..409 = 27.4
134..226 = 23.7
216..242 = 23.6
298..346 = 24.1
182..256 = 23.6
